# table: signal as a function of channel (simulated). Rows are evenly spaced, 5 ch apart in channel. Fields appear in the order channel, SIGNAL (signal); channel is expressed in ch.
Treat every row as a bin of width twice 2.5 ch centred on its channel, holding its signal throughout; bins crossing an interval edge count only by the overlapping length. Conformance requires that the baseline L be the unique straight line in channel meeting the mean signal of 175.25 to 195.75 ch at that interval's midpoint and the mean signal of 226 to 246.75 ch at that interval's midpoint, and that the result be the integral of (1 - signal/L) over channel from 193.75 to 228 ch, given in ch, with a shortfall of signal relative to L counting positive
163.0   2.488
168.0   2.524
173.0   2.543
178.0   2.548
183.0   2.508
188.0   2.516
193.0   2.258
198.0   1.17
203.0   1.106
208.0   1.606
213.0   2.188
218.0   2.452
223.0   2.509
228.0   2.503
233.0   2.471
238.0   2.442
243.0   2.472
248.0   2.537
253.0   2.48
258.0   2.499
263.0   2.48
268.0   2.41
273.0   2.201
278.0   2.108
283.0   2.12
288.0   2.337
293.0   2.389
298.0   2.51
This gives 7.7 ch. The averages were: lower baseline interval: 2.44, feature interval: 1.91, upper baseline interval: 2.48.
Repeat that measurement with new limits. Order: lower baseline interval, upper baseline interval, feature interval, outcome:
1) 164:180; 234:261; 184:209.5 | 7.46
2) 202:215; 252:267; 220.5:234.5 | -3.71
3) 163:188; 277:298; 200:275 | 3.16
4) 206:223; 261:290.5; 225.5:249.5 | -3.07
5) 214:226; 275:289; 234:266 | -2.36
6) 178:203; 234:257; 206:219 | 1.02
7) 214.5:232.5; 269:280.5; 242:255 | -0.93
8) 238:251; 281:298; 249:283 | 0.83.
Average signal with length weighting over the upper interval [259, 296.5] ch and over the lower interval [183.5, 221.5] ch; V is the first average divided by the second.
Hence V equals 1.2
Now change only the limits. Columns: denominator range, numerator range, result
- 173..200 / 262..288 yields 1.00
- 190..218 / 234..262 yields 1.42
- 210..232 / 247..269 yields 1.03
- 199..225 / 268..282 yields 1.15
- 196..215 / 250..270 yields 1.64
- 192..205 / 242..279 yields 1.67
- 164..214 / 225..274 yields 1.17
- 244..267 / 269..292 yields 0.89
